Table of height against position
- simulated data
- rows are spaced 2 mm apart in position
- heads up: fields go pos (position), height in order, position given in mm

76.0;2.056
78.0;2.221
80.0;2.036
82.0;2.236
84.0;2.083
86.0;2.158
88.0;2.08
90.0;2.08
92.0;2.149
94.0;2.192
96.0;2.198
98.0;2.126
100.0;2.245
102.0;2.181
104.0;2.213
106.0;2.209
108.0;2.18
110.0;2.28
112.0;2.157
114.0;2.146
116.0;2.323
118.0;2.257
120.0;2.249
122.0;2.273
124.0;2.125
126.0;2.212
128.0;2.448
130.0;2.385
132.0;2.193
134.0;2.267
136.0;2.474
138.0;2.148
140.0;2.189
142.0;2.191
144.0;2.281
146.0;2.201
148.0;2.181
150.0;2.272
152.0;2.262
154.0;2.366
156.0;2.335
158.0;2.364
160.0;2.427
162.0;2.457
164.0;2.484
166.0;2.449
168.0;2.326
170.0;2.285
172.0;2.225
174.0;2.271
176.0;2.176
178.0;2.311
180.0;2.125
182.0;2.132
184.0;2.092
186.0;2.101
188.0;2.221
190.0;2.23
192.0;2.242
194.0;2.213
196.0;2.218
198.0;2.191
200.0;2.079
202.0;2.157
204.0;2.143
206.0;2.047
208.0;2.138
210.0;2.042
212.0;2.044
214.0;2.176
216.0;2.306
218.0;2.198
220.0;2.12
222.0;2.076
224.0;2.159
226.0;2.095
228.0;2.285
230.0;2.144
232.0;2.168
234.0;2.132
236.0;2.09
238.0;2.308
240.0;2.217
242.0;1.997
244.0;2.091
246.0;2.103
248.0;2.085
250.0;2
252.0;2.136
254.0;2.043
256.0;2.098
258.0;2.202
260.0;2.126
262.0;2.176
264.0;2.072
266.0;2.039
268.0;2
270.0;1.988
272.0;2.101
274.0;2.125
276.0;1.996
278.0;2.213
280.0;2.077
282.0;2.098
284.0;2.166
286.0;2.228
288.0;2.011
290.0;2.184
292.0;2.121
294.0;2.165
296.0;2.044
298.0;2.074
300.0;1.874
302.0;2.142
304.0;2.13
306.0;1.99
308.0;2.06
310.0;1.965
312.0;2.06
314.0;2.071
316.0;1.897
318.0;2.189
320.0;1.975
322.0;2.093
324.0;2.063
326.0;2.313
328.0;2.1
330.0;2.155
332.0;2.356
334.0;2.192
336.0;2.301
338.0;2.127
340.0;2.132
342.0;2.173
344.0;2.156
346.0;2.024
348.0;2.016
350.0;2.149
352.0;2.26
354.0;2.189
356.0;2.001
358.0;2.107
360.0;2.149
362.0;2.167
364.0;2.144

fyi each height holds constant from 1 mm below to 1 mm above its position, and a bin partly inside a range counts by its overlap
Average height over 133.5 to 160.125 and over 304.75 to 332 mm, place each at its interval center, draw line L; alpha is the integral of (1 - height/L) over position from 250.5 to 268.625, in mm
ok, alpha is 0.4 mm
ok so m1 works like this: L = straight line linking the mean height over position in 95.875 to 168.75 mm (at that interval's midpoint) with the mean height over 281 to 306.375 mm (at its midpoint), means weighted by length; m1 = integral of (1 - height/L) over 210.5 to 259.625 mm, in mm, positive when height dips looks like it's 0.6 mm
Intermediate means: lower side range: 2.27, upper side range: 2.1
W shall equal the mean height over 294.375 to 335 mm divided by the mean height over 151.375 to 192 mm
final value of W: 0.9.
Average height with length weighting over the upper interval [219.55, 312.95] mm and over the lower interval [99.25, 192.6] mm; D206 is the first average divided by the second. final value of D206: 0.93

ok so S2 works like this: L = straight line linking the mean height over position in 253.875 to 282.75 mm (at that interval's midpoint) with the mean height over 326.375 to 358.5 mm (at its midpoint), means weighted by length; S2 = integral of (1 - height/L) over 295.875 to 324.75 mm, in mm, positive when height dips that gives 1.18 mm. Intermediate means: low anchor 2.09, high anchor 2.16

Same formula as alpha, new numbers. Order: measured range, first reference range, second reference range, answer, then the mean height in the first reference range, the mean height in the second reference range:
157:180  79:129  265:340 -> -1.8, 2.19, 2.1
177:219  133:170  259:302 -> 1.3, 2.31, 2.09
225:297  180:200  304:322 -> -0.7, 2.17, 2.04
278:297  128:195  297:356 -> 0.2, 2.27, 2.11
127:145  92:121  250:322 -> -0.8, 2.21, 2.08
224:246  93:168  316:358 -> 0.5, 2.27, 2.14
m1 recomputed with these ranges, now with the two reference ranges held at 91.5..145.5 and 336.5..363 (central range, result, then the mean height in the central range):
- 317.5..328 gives 0.10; 2.12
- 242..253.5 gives 0.54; 2.07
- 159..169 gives -0.97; 2.43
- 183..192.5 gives 0.12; 2.17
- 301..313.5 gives 0.53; 2.06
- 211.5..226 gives 0.23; 2.15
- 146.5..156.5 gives -0.26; 2.28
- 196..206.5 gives 0.29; 2.14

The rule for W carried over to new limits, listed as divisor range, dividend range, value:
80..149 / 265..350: 0.95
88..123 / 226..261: 0.97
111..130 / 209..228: 0.95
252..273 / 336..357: 1.02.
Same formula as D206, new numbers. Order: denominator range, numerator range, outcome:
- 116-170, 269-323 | 0.90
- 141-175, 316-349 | 0.92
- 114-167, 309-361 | 0.92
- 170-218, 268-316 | 0.96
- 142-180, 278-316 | 0.90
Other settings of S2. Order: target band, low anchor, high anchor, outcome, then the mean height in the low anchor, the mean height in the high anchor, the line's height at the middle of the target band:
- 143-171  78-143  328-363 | -1.74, 2.21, 2.15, 2.2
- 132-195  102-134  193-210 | -2.27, 2.24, 2.14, 2.19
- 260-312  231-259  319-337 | 1.53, 2.12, 2.17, 2.15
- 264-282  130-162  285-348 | 0.70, 2.29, 2.11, 2.15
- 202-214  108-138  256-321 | 0.40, 2.26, 2.08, 2.17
